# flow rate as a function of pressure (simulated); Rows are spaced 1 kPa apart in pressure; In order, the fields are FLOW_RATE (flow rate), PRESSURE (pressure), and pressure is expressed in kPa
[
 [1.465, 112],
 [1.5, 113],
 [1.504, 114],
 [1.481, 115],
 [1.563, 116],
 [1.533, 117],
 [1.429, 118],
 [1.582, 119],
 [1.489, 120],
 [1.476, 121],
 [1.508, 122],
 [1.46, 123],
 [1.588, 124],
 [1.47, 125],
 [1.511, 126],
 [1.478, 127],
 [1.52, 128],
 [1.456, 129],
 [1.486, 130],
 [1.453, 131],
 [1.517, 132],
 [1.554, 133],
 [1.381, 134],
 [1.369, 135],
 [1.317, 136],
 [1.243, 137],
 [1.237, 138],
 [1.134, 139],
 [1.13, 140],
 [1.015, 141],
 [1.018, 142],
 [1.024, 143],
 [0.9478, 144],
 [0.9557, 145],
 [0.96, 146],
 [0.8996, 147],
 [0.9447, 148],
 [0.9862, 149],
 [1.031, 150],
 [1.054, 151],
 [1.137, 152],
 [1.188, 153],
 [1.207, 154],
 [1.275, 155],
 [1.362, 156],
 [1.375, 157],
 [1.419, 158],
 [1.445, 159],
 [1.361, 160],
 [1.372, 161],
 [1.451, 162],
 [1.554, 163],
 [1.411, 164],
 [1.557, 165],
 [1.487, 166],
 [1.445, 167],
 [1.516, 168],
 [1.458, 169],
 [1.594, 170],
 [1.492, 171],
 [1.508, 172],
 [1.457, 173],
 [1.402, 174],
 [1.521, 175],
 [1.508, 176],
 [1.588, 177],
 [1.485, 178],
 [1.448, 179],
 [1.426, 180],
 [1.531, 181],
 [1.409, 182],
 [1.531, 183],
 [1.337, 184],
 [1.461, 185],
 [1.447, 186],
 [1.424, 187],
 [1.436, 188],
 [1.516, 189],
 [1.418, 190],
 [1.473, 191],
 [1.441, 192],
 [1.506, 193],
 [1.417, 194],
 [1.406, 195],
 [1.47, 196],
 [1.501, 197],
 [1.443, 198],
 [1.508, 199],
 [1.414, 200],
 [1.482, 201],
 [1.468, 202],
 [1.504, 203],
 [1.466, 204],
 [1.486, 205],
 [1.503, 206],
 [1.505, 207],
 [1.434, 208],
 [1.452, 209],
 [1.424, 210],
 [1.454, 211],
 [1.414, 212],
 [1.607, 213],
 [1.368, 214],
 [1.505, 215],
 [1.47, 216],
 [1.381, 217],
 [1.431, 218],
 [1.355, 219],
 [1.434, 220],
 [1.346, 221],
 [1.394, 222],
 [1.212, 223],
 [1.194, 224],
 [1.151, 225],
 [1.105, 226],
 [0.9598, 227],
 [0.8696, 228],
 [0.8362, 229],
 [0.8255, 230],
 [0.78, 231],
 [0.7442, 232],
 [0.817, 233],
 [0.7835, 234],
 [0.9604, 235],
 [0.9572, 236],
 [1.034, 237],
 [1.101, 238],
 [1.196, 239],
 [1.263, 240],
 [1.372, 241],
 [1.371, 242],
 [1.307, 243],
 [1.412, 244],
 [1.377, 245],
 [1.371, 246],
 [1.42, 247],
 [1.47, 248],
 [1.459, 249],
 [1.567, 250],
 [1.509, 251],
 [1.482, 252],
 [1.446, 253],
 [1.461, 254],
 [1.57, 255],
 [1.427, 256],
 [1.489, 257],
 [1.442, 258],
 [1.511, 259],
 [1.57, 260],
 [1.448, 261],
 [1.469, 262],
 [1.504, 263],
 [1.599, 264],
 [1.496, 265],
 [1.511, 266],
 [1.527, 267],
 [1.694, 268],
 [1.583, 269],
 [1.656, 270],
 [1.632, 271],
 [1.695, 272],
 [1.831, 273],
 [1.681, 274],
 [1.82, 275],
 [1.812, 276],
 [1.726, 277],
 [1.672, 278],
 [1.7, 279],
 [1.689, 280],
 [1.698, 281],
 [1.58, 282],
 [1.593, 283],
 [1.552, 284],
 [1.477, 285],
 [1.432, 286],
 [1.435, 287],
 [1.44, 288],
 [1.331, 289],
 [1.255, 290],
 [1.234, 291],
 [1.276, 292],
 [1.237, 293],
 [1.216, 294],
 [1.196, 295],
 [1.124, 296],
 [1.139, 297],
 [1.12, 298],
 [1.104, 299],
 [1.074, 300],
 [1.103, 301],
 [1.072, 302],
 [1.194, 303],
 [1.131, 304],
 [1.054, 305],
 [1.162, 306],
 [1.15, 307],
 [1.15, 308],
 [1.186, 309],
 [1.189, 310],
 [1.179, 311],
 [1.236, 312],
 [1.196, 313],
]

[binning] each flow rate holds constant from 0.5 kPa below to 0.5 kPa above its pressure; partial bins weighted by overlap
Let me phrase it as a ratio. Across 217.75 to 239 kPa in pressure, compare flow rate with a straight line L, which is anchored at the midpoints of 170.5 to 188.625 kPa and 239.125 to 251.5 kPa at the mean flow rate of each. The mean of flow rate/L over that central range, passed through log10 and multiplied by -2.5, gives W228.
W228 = 0.32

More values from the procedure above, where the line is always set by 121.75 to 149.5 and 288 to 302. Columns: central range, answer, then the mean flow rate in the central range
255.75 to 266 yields -0.23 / 1.5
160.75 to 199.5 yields -0.18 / 1.47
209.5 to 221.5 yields -0.17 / 1.43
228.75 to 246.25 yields 0.13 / 1.08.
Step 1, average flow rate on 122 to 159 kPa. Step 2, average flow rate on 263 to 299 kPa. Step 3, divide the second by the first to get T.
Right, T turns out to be 1.19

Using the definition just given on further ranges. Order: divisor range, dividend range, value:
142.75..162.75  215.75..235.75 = 0.93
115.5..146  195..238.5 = 0.94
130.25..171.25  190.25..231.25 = 1.06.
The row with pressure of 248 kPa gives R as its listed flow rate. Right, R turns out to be 1.47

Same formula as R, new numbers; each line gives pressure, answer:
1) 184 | 1.337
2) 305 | 1.054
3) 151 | 1.054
